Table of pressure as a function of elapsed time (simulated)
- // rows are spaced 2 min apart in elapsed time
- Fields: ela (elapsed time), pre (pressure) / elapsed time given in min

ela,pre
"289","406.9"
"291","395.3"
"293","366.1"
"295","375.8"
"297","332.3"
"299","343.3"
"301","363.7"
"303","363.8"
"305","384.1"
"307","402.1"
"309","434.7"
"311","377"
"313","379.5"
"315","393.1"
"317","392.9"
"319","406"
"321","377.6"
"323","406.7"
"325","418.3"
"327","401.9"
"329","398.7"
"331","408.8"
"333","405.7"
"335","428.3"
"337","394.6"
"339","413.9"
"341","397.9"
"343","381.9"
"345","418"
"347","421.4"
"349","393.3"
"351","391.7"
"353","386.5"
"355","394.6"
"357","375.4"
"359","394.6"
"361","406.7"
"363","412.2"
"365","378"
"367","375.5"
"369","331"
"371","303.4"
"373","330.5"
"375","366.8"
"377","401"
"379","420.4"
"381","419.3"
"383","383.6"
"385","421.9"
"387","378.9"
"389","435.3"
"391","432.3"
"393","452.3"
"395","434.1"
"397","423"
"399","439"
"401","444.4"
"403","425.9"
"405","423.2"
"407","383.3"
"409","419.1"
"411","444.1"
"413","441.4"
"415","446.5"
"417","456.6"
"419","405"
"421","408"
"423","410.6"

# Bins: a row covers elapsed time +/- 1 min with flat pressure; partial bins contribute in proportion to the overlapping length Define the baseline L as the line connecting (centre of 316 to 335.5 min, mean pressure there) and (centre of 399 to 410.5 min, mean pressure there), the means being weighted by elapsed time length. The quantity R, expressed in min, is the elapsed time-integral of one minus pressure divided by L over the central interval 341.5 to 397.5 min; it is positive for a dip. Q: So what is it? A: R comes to 2.6 min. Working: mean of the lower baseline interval 404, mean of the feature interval 395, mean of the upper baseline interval 422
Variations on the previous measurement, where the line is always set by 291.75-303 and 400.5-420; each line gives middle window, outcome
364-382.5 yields 1.6 min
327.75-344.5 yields -1.0 min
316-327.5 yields -0.8 min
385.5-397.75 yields -0.3 min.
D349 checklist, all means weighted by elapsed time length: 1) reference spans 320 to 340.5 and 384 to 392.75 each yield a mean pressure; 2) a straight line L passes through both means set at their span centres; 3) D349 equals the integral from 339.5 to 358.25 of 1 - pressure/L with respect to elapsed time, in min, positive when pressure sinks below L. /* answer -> 0.6 min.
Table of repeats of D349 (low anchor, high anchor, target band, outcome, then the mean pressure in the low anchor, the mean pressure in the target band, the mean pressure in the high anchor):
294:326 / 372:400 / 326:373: 0.8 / 384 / 391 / 410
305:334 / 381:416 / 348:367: 0.9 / 400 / 392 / 425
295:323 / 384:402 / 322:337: -0.6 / 382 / 409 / 429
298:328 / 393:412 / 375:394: 0.3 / 390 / 414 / 428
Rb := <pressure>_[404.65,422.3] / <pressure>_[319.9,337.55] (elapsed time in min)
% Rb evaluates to 1.05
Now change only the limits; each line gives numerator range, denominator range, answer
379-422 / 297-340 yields 1.08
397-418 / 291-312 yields 1.15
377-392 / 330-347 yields 1.01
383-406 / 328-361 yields 1.06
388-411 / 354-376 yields 1.16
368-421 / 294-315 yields 1.09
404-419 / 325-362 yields 1.07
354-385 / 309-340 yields 0.95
